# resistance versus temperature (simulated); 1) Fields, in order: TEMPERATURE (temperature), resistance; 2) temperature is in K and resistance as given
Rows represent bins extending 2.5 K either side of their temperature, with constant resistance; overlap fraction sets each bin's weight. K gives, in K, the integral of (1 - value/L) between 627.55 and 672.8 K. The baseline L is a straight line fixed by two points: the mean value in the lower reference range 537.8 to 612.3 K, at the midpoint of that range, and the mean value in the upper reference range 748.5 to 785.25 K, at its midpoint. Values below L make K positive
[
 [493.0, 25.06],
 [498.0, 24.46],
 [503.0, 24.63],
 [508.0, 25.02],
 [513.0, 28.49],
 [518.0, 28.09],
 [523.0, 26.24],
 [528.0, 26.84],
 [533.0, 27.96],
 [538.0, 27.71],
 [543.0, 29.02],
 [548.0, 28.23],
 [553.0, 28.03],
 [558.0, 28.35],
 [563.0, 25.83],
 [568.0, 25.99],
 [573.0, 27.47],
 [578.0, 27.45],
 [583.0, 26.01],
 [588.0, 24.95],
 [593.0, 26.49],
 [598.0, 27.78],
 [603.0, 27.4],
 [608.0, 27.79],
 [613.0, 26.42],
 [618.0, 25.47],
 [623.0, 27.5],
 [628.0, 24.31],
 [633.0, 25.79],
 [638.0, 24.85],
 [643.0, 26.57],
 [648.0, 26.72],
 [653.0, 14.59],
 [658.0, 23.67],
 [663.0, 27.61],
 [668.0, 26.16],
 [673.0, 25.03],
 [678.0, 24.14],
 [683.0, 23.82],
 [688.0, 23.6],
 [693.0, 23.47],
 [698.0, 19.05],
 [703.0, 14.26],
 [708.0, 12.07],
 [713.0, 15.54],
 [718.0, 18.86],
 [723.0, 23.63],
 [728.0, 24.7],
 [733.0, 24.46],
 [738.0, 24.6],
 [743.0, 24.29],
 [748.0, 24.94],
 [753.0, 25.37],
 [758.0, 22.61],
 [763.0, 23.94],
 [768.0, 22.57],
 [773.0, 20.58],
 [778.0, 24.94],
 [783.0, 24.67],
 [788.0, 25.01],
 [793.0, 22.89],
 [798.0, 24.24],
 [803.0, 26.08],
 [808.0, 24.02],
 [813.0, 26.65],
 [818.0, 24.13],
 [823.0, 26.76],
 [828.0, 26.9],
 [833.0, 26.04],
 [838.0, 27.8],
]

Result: 2.2 K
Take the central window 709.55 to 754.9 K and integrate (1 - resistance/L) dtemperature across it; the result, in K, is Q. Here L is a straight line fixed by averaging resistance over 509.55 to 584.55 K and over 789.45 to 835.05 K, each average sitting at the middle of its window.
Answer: 5.68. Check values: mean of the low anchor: 27.4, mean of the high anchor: 25.3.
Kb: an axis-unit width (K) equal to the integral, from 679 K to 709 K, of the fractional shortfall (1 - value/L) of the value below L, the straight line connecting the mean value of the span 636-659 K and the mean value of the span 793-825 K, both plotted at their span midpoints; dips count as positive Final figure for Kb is 4.7 K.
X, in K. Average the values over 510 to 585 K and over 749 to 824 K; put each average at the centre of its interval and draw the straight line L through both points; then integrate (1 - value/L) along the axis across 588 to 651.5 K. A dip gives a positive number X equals 0.73 K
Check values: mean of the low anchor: 27.4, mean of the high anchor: 24.3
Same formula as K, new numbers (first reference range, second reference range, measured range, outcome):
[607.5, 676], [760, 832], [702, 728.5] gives 7.39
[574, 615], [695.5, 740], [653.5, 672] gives -1.41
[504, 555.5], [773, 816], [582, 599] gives 0.38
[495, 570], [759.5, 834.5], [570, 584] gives -0.24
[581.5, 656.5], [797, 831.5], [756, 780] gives 2.52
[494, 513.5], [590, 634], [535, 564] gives -2.39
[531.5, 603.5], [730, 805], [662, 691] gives 0.70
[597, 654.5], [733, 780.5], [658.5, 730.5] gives 8.87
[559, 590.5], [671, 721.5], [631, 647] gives -1.97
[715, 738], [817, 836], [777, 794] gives 0.25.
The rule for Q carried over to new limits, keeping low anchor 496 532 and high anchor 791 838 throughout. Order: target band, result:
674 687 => 0.9 K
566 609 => -1.1 K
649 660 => 2.5 K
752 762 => 0.7 K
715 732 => 2.2 K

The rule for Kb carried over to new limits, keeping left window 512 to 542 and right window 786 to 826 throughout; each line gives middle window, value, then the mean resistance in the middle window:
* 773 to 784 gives 0.60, 23.9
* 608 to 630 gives 0.46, 26.2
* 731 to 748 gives 0.72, 24.5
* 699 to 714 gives 6.72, 14.3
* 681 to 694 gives 1.22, 23.6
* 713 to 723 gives 2.55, 19.2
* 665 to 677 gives 0.34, 25.5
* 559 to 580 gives 0.31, 26.8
